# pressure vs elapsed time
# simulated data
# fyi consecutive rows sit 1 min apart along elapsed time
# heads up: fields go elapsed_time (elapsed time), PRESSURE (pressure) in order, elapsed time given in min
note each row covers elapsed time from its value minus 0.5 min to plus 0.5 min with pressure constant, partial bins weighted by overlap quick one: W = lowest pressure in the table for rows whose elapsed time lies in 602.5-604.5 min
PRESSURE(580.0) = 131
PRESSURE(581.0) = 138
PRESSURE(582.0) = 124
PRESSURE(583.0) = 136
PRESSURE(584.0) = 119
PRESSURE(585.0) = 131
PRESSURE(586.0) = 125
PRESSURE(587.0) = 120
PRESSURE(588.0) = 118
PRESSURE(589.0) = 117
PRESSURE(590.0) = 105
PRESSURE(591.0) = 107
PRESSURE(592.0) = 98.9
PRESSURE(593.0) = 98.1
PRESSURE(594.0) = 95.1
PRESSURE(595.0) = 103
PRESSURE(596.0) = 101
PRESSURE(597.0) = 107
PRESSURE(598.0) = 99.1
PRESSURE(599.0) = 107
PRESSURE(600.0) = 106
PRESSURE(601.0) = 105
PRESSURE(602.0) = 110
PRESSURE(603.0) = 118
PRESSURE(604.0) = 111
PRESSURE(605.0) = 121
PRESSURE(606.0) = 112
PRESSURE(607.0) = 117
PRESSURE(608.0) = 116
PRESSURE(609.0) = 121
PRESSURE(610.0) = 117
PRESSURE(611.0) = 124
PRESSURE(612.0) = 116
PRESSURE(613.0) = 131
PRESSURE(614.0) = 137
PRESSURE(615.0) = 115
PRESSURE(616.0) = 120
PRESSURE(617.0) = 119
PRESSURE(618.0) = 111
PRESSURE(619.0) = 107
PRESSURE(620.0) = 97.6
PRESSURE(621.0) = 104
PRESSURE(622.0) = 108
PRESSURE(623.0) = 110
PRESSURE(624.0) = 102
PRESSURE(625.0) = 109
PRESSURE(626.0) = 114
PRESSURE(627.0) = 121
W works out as 111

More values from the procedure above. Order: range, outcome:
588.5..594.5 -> 95.1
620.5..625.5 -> 102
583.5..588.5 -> 118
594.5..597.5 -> 101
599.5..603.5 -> 105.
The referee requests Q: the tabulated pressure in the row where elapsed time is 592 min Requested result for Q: 98.9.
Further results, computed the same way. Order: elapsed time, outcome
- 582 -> 124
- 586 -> 125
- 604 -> 111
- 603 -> 118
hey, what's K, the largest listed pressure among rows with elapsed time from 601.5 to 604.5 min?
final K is 118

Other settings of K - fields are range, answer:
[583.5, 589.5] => 131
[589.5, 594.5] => 107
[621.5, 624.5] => 110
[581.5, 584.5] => 136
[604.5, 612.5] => 124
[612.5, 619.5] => 137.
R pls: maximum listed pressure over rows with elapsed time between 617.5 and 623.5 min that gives 111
